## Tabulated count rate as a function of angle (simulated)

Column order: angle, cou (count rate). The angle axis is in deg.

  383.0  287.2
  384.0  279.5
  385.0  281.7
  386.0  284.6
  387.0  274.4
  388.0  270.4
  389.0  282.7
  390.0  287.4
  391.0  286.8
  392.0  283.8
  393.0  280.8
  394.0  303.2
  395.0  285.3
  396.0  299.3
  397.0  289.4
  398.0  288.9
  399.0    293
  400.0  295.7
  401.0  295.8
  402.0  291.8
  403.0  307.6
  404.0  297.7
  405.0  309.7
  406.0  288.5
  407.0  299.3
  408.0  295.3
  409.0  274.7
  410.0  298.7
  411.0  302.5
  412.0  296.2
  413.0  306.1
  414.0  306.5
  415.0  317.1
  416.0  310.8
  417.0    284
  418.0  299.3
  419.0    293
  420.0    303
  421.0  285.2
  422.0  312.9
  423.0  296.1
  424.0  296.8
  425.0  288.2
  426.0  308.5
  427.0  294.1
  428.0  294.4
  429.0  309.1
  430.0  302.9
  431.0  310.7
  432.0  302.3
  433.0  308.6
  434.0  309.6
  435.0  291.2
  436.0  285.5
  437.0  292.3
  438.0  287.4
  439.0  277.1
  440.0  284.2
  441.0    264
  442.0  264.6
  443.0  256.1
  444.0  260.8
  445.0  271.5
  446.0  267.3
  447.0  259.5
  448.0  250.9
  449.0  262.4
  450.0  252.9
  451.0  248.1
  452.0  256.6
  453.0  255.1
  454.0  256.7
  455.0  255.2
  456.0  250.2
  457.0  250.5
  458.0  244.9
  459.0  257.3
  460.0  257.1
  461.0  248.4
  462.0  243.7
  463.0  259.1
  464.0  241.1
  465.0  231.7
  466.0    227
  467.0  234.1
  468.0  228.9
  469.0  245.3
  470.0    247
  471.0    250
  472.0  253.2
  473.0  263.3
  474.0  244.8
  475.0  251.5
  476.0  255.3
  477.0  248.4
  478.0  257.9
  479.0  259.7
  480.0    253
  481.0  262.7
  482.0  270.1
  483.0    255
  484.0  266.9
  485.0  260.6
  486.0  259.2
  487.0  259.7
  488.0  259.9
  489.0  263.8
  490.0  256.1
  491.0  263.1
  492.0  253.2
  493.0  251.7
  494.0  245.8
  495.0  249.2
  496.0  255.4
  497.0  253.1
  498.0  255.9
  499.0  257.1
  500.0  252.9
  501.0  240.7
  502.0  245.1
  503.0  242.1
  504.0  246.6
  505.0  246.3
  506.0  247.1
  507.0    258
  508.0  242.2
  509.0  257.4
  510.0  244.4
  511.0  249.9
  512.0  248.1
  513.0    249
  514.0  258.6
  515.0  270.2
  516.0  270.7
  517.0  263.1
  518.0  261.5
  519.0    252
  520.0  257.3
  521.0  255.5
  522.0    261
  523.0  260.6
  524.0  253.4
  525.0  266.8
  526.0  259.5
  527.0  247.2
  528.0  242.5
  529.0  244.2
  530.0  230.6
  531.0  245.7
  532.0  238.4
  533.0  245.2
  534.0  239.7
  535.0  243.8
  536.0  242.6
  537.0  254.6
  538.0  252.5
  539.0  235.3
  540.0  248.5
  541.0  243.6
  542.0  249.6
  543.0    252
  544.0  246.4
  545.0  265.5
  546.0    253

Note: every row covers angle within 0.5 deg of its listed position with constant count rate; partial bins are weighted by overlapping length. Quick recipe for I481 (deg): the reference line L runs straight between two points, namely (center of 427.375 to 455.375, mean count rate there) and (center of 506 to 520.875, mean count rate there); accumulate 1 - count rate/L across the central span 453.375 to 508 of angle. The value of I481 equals 2.8 deg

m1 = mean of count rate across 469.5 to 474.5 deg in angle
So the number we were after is 252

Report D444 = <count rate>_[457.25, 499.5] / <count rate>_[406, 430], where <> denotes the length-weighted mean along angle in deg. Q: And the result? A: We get 0.85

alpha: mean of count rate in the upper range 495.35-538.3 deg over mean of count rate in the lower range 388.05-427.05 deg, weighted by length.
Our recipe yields 0.85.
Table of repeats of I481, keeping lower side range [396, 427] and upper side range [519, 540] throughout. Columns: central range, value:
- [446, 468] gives 2.32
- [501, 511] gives 0.43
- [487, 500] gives 0.41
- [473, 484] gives 0.54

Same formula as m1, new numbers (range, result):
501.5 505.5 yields 245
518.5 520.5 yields 255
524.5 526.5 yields 263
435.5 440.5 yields 285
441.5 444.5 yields 261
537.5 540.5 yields 245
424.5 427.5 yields 297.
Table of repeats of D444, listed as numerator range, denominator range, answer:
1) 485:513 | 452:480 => 1.01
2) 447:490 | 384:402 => 0.88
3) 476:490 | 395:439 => 0.87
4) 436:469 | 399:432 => 0.86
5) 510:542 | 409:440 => 0.84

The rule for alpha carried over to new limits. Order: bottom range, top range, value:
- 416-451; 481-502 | 0.90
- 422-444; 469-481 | 0.87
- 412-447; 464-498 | 0.86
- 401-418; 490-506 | 0.84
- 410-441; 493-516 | 0.84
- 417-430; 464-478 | 0.82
